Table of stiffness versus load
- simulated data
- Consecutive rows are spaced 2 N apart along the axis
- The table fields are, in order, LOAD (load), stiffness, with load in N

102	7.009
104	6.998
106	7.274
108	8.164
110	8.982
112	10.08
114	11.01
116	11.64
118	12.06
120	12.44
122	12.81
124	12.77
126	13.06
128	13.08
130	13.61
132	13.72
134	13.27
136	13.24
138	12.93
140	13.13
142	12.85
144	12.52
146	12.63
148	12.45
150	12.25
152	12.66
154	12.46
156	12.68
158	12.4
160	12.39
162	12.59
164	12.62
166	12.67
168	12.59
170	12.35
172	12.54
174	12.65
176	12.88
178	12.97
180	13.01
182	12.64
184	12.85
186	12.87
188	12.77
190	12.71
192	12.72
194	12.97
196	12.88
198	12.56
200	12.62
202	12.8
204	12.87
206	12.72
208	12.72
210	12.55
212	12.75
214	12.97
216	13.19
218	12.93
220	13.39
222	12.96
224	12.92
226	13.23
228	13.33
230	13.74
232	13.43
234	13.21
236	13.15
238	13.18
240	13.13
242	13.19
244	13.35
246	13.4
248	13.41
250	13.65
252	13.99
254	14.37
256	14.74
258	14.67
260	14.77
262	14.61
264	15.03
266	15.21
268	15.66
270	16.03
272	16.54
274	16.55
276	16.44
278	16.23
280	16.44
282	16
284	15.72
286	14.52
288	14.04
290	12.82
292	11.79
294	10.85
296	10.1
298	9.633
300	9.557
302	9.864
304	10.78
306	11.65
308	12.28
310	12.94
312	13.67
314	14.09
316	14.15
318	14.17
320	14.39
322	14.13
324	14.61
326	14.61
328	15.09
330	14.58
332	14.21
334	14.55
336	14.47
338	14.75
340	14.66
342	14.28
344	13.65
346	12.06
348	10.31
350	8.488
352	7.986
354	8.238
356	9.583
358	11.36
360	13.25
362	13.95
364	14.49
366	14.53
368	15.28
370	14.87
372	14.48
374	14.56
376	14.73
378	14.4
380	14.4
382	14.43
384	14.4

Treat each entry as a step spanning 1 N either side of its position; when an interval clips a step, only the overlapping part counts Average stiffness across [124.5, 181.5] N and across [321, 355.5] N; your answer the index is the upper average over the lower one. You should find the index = 1.01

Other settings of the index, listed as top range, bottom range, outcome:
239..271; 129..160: 1.12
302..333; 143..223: 1.07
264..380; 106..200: 1.09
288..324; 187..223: 0.96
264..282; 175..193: 1.25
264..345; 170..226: 1.08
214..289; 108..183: 1.15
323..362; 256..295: 0.85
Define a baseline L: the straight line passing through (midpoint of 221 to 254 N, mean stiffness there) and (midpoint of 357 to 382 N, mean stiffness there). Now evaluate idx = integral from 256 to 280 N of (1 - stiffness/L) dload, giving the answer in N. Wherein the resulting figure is -3.6 N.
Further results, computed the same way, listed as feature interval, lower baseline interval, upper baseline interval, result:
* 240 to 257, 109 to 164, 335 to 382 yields -1.3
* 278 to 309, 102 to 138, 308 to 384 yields 1.0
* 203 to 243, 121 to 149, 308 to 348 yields 1.2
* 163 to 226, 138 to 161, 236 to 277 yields 2.9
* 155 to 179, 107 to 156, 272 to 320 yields -0.2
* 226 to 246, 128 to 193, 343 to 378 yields -1.0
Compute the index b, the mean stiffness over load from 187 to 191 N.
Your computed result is 12.7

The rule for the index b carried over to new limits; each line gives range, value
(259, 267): 14.9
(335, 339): 14.6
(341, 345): 14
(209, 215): 12.8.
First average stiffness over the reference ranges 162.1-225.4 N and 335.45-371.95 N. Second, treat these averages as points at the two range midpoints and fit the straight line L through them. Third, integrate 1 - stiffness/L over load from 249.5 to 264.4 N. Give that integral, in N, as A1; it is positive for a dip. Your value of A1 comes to -2.1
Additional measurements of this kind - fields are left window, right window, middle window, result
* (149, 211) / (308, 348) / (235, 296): -4.20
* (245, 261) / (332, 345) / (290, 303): 3.43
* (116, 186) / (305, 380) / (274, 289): -2.89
